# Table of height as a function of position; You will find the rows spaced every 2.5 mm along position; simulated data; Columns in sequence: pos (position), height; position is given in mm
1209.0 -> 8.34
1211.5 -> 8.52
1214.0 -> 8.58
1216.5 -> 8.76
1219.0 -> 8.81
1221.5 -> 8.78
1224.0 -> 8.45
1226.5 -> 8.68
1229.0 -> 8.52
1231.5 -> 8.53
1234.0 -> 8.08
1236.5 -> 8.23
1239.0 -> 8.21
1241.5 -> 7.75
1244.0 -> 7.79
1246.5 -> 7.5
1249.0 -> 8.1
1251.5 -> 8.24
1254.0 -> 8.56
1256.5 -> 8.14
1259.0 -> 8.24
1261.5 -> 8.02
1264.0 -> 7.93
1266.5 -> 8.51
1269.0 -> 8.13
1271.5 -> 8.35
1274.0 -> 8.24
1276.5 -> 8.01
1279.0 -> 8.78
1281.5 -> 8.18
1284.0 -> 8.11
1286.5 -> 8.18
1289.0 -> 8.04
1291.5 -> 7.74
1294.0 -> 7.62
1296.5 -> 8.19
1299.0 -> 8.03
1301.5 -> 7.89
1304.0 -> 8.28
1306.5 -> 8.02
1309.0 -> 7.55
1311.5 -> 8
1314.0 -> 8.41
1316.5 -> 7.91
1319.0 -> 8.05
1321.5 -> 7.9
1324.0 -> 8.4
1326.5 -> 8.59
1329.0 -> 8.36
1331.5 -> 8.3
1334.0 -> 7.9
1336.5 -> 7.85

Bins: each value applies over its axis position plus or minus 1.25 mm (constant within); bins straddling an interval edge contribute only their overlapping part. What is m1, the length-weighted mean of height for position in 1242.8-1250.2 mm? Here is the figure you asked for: 7.79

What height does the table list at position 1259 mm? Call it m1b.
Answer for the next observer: 8.24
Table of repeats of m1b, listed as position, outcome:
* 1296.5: 8.19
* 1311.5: 8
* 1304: 8.28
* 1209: 8.34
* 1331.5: 8.3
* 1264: 7.93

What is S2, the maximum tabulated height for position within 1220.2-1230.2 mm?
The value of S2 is 8.78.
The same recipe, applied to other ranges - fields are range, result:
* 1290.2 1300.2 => 8.19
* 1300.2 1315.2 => 8.41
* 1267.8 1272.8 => 8.35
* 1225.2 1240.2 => 8.68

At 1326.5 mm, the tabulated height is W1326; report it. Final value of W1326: 8.59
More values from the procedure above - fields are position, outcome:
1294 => 7.62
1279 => 8.78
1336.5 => 7.85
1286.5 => 8.18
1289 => 8.04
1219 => 8.81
